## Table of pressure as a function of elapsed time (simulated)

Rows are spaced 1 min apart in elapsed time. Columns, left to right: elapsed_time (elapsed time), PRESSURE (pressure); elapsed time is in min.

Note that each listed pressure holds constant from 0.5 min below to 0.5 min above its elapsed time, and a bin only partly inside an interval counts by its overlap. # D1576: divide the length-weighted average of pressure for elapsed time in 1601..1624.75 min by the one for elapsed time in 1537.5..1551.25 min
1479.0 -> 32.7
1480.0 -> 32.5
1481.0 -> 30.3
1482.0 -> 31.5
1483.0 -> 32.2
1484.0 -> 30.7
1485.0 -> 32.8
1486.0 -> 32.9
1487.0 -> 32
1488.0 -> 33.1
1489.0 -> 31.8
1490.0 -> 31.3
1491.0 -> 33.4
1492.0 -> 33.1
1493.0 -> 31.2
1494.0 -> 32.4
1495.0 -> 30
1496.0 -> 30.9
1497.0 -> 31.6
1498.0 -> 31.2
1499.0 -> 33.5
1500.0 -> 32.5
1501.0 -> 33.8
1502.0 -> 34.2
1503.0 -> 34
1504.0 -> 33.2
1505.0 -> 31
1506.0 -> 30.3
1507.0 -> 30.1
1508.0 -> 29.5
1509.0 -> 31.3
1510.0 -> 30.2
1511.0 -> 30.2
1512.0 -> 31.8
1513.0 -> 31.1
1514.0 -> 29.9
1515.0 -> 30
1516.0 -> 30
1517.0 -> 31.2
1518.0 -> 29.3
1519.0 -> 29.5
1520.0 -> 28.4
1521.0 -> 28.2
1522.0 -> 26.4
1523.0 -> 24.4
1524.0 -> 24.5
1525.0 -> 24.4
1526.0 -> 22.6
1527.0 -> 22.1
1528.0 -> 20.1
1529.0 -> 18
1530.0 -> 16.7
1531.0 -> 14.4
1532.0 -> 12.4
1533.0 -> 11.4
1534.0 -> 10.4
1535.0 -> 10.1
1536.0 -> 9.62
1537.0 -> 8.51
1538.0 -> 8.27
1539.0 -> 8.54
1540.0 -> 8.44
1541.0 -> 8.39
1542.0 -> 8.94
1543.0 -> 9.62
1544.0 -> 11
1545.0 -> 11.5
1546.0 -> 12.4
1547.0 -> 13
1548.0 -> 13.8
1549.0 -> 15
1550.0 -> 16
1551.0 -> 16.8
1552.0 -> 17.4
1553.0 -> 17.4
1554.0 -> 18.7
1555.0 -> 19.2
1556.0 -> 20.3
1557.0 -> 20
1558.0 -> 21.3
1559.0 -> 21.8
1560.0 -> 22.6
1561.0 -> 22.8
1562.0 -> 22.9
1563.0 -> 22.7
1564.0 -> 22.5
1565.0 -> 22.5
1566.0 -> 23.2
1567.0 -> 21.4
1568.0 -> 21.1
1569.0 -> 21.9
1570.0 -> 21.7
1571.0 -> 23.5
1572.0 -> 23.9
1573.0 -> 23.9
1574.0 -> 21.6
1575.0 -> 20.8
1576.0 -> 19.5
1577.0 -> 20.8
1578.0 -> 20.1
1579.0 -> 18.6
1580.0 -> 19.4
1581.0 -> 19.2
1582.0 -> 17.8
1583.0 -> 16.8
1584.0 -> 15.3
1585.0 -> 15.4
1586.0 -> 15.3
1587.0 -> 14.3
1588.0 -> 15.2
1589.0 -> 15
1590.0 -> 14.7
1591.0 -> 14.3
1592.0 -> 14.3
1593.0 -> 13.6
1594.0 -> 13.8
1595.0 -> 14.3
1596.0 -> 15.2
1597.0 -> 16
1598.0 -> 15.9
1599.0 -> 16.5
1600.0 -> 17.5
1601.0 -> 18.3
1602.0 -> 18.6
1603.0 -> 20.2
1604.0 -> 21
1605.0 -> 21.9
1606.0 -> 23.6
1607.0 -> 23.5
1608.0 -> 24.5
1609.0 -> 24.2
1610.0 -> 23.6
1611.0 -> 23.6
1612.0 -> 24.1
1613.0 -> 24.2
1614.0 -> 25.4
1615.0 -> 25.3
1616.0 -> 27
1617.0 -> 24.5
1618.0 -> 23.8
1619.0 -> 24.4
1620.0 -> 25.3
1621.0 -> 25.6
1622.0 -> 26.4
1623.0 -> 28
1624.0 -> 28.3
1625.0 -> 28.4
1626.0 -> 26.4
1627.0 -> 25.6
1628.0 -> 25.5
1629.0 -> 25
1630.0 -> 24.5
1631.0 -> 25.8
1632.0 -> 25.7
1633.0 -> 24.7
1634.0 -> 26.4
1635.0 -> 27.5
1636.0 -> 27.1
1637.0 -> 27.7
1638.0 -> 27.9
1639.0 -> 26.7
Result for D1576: 2.1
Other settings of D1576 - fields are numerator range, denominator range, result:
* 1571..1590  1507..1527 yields 0.65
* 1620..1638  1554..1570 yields 1.22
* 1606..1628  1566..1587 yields 1.27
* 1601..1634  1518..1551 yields 1.53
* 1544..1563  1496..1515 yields 0.57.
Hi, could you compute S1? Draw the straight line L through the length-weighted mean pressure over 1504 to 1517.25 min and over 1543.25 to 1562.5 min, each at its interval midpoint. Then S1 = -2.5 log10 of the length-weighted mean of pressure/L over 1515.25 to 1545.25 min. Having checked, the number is 0.39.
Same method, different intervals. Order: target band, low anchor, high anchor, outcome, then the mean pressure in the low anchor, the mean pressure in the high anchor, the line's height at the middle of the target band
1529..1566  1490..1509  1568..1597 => 0.45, 32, 17.9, 23.8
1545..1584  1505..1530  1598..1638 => 0.30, 27.5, 24.3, 26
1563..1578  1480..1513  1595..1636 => 0.21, 31.8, 23.5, 26.6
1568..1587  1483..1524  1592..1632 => 0.27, 31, 22.5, 25.2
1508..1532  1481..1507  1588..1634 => 0.15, 32.1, 21.9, 29.8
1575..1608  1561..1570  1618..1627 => 0.35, 22.3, 26.4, 24.1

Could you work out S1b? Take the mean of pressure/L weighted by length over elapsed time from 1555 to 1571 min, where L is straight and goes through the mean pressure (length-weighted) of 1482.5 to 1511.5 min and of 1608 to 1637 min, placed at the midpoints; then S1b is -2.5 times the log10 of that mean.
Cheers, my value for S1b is 0.29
